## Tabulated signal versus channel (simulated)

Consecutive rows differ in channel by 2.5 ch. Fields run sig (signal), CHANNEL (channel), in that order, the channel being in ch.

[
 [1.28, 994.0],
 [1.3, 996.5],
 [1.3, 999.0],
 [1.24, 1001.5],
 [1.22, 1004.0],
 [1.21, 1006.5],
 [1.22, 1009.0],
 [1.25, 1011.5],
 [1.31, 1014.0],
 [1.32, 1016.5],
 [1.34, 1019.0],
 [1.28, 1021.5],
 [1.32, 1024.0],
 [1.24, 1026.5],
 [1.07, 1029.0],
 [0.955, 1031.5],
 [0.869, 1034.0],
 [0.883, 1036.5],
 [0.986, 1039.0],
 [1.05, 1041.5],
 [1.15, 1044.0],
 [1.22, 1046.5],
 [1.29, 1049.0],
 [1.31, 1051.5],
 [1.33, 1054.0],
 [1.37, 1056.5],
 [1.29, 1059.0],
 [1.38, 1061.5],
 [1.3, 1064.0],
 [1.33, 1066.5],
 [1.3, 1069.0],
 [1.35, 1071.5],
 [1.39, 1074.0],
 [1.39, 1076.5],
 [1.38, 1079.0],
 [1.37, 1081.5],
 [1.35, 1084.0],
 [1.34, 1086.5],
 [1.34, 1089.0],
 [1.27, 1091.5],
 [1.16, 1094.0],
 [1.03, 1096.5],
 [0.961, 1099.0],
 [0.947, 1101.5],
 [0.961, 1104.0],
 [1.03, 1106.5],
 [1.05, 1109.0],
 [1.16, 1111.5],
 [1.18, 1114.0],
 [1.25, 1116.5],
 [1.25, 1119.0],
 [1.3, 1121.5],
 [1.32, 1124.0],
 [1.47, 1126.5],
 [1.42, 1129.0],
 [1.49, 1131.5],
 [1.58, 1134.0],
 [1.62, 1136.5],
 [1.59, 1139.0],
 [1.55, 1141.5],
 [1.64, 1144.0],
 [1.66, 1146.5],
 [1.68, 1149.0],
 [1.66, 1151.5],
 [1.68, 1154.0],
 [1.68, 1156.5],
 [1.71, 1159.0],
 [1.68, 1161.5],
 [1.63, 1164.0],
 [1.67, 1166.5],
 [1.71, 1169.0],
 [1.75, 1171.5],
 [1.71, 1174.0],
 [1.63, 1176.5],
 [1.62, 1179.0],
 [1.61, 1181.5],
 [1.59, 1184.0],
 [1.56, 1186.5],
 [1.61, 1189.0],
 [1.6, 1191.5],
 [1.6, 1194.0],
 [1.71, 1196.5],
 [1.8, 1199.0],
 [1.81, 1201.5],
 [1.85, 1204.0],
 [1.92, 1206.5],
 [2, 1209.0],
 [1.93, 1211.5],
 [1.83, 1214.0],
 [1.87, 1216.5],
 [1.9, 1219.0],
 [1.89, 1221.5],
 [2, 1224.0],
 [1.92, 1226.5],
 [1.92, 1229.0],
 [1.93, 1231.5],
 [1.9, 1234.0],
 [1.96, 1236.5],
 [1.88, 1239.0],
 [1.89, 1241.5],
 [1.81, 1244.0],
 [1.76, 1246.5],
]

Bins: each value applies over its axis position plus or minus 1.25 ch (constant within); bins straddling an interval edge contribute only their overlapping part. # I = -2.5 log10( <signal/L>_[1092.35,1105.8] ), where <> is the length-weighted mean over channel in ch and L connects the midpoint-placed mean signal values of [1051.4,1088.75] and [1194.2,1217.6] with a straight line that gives 0.38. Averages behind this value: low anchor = 1.35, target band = 1.02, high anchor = 1.85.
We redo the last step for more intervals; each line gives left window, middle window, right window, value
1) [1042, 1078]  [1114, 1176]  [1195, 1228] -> 0.05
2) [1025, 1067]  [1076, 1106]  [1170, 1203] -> 0.11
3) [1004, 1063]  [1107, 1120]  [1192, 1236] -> 0.27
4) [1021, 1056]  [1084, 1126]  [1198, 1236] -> 0.21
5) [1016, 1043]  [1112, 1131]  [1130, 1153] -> 0.16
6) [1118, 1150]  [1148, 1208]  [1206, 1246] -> 0.01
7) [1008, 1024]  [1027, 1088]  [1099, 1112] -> -0.07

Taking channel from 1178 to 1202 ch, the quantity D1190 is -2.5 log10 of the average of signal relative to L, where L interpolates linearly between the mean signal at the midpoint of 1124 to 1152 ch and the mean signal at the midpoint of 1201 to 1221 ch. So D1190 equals 0.10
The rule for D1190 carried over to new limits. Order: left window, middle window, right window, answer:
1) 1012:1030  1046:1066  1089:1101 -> -0.10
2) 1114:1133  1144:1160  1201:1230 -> -0.10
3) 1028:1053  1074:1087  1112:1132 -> -0.14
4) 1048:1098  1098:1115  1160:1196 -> 0.34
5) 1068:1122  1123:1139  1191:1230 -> -0.06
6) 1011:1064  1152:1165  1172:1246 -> -0.03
